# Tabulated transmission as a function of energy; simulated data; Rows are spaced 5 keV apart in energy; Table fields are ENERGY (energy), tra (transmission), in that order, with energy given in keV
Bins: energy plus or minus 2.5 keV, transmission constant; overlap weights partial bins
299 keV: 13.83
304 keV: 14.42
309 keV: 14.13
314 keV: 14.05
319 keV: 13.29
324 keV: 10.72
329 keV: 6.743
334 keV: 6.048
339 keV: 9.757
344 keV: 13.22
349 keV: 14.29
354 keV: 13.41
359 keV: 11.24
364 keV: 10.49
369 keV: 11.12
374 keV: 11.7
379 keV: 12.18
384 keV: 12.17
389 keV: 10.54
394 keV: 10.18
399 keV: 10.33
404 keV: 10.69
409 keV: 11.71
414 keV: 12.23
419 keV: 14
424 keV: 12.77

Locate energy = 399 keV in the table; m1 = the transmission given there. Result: 10.33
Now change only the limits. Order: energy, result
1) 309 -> 14.13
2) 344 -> 13.22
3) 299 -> 13.83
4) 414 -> 12.23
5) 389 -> 10.54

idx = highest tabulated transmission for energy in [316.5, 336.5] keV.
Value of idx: 13.29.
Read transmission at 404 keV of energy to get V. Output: 10.69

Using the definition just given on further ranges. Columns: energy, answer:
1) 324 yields 10.72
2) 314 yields 14.05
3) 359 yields 11.24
